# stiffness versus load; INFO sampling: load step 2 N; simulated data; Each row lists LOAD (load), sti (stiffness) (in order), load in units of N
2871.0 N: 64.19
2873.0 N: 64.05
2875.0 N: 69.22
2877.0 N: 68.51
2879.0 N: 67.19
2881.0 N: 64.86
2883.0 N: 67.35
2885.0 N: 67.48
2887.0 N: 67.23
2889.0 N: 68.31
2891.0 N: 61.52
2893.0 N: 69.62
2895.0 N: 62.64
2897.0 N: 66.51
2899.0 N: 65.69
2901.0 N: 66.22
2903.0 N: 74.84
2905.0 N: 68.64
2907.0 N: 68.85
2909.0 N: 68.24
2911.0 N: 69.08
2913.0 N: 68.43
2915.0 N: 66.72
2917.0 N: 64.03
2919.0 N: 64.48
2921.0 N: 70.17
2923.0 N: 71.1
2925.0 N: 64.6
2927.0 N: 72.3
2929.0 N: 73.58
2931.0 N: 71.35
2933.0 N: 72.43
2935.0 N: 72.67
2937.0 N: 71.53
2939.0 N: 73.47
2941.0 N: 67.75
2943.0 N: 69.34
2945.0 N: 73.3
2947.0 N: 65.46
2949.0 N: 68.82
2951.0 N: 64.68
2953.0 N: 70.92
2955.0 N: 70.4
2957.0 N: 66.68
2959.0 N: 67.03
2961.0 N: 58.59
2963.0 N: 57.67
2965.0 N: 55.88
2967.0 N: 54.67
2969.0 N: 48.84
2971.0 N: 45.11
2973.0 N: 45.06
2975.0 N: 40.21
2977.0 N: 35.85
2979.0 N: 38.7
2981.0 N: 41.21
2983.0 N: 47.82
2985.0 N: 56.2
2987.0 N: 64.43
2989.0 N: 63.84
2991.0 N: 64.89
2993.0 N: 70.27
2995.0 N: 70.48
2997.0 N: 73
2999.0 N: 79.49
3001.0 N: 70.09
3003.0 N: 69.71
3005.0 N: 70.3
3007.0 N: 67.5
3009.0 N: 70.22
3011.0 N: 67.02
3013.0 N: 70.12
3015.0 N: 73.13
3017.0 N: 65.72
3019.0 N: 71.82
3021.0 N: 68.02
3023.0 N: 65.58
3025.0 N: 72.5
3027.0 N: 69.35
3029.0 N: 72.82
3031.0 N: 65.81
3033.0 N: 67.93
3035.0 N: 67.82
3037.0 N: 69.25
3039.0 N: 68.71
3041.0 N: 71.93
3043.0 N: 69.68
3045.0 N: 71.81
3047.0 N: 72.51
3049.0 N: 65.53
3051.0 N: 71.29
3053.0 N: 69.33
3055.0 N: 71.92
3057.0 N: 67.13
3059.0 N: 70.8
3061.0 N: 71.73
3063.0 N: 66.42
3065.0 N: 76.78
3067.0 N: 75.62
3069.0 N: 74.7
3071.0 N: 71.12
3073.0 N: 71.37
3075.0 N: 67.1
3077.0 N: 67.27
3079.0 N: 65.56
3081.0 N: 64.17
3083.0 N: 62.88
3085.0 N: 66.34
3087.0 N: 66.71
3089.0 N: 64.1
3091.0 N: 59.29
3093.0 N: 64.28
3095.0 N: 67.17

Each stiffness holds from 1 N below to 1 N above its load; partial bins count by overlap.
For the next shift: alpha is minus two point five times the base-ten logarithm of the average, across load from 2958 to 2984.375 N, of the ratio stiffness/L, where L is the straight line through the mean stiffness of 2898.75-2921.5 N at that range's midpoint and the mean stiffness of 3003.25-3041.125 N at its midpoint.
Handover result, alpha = 0.36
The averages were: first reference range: 68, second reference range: 69.2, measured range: 49.1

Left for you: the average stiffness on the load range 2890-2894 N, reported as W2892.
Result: 65.6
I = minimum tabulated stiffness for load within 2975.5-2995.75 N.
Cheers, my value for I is 35.85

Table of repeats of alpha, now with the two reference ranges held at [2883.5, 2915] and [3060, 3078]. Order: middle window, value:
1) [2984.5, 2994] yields 0.08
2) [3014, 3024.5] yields 0.02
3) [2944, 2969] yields 0.08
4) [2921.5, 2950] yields -0.03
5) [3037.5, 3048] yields 0.00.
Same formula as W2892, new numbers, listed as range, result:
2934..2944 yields 71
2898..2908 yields 68.8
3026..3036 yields 68.7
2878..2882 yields 66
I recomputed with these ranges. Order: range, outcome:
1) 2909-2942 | 64.03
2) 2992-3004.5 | 69.71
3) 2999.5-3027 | 65.58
